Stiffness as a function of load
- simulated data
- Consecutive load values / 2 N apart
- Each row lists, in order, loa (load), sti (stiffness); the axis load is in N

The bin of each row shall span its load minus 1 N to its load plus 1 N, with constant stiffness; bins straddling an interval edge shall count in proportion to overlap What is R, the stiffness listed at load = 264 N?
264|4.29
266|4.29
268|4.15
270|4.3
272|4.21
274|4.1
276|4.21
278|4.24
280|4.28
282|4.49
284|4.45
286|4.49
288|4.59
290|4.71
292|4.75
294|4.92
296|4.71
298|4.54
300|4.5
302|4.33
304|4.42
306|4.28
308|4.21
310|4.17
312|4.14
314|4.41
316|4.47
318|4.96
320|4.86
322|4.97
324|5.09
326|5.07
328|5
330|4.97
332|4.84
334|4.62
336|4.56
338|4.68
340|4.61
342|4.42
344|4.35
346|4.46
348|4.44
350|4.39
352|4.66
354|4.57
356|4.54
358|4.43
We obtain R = 4.29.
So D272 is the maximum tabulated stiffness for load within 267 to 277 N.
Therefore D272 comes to 4.3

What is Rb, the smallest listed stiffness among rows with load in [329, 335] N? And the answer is 4.62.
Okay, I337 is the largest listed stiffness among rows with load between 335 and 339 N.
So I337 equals 4.68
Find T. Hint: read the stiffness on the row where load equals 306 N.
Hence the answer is 4.28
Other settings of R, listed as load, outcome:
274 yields 4.1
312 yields 4.14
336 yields 4.56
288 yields 4.59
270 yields 4.3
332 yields 4.84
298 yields 4.54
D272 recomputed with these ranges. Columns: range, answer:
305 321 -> 4.96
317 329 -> 5.09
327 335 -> 5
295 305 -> 4.71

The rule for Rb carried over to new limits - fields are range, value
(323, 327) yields 5.07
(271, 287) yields 4.1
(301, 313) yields 4.14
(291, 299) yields 4.54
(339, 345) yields 4.35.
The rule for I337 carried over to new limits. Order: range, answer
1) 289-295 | 4.92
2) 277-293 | 4.75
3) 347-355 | 4.66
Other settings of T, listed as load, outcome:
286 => 4.49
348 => 4.44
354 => 4.57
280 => 4.28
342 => 4.42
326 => 5.07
